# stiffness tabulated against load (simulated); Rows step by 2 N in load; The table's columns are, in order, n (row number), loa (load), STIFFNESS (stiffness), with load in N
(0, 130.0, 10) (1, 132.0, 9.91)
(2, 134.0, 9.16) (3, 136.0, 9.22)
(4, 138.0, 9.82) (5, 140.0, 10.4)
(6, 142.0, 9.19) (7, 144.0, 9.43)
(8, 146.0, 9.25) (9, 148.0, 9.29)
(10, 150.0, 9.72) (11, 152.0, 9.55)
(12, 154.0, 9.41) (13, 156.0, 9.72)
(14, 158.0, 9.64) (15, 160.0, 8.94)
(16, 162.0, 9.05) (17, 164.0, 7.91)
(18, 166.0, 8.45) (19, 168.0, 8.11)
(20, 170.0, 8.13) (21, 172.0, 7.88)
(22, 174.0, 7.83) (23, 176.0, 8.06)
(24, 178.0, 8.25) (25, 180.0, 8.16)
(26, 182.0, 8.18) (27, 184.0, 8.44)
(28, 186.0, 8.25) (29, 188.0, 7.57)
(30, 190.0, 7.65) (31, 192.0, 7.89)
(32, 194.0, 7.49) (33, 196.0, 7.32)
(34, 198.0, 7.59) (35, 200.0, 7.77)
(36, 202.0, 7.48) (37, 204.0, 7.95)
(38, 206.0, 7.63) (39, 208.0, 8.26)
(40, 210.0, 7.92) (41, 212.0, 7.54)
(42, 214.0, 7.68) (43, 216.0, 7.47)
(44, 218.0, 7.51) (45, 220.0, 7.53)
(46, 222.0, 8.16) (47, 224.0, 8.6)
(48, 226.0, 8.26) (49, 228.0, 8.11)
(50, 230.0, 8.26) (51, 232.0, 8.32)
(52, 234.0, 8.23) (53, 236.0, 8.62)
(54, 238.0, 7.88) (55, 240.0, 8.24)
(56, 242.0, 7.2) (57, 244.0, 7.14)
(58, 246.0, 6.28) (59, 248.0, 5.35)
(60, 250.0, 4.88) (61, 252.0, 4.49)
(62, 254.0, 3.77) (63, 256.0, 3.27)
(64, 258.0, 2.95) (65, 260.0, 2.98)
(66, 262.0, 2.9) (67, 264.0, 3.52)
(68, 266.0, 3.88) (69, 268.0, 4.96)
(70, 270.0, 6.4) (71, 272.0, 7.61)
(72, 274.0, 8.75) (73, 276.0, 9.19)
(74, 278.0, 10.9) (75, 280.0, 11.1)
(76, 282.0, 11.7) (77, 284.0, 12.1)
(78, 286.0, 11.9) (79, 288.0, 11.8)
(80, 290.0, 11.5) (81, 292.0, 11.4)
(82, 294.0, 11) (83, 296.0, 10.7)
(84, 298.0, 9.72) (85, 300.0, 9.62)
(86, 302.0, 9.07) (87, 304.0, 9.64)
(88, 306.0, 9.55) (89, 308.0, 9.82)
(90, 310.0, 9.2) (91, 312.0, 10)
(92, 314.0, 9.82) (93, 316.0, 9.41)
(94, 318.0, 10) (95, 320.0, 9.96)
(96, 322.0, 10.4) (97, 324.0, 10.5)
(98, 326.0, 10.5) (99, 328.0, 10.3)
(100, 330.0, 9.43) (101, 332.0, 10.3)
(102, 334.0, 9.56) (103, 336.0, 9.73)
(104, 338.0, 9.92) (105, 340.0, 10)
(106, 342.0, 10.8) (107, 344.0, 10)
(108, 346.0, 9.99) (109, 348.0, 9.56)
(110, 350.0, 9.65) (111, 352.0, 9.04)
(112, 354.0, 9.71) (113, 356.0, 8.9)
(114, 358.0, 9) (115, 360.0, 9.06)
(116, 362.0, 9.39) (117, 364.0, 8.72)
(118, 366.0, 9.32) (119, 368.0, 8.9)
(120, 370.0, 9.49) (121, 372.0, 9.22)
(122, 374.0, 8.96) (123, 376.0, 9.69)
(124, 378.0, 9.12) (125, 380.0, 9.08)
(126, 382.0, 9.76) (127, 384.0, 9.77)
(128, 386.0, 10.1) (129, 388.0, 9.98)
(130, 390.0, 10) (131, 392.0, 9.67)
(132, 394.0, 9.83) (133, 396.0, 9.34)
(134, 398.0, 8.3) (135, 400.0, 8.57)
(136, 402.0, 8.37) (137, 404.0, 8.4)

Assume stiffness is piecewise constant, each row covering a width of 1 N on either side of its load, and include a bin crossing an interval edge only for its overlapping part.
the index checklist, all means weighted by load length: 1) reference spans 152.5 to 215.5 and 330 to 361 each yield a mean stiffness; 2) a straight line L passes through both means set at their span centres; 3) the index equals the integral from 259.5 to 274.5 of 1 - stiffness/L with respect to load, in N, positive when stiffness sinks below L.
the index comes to 6.5 N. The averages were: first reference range 8.14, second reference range 9.67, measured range 5.08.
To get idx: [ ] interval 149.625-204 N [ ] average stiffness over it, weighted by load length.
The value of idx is 8.29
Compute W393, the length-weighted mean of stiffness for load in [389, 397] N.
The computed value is 9.71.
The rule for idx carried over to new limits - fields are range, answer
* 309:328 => 9.99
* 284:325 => 10.3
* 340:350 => 10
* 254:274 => 4.47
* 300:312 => 9.52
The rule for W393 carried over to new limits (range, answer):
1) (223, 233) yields 8.31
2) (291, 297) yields 11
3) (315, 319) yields 9.71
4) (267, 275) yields 6.93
